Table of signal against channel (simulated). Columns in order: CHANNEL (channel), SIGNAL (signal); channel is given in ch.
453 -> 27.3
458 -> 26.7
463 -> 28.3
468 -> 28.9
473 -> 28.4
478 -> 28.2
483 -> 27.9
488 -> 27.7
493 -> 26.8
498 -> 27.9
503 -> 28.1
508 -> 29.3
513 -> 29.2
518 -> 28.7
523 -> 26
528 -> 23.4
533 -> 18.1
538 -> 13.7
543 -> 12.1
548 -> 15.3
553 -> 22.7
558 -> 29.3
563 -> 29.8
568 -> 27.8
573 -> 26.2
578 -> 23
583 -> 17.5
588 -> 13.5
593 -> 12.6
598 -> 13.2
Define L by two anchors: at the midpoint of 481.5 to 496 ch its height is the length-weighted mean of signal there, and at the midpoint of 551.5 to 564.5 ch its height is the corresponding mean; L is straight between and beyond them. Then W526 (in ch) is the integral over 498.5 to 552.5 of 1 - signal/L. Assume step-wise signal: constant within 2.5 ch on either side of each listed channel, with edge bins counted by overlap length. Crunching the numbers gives 9.5 ch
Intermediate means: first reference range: 27.5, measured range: 22.6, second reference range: 27.4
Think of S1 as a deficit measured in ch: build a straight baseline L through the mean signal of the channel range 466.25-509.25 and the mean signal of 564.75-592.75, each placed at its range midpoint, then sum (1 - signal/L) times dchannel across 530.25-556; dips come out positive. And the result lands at 7.6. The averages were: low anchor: 28.1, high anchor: 21.1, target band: 16.7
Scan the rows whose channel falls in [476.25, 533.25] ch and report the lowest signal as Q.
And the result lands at 18.1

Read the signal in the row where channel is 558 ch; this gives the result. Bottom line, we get 29.3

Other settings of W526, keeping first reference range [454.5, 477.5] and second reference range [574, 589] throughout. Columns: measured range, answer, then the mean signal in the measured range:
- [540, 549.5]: 3.7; 13.5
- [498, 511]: -1.8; 28.6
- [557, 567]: -4.1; 29.3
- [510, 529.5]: -2.5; 27.1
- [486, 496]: -0.4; 27.3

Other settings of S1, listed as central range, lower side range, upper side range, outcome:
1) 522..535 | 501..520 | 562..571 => 2.9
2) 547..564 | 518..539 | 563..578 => 0.4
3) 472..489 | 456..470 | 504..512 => 0.2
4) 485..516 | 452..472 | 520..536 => -4.4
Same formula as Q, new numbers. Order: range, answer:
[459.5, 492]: 27.7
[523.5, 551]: 12.1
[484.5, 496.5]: 26.8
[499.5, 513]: 28.1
